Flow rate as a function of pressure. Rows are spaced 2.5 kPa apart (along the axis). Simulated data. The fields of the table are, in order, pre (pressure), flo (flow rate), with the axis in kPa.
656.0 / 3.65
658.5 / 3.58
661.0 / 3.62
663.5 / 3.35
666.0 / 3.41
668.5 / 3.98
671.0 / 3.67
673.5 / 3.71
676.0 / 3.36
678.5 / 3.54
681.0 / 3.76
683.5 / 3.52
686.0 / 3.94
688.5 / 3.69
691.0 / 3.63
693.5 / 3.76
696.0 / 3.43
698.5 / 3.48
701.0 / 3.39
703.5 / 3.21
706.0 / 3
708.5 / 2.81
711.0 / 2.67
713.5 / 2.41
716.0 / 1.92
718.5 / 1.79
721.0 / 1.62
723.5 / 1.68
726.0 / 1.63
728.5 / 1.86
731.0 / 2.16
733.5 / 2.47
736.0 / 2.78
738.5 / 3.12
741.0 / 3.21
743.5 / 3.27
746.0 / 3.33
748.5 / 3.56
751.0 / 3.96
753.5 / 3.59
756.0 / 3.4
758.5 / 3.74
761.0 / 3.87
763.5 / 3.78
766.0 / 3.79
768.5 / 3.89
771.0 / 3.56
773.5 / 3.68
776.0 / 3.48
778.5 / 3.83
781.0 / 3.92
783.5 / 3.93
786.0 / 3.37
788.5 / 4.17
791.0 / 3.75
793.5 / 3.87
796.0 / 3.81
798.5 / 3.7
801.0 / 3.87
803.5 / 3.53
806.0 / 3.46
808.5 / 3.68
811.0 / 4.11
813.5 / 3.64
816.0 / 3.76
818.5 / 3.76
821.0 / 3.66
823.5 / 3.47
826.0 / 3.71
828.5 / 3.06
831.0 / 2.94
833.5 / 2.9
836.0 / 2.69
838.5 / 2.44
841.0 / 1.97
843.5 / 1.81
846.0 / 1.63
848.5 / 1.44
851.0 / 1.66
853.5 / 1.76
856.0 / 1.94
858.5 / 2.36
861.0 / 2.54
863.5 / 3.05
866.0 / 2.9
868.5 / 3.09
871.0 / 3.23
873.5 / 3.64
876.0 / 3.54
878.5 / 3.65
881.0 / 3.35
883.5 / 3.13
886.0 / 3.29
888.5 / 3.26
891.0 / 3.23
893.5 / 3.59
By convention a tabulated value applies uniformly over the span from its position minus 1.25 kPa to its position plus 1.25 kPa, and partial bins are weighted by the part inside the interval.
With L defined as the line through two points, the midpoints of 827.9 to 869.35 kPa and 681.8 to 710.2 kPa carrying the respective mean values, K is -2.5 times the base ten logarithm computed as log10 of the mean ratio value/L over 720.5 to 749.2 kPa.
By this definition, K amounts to 0.22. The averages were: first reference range 3.43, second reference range 2.35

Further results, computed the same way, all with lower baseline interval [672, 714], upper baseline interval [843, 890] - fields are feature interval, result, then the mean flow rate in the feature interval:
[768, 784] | -0.22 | 3.74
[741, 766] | -0.14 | 3.6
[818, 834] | -0.17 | 3.36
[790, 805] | -0.25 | 3.75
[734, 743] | 0.07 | 3.01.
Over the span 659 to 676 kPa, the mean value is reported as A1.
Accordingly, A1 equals 3.6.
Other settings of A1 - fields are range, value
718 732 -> 1.78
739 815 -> 3.69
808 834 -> 3.53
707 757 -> 2.66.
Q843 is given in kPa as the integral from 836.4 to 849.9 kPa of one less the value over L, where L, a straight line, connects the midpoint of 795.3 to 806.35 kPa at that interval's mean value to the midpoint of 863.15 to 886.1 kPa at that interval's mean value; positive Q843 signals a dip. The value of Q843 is 6.1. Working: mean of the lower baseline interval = 3.68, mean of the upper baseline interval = 3.3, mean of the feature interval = 1.91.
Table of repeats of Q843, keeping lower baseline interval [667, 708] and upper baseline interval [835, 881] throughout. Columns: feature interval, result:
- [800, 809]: -2.4 kPa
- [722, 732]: 4.5 kPa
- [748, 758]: -1.5 kPa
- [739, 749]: -0.3 kPa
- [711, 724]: 5.4 kPa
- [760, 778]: -3.8 kPa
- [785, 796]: -3.2 kPa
